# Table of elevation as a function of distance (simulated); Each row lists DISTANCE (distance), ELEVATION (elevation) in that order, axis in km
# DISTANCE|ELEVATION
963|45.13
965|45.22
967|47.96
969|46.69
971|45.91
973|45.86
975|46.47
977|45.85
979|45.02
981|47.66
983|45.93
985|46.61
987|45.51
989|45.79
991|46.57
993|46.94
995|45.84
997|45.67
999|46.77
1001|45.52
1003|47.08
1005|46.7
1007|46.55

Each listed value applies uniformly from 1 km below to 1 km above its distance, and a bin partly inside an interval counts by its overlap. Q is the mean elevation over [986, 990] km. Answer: 45.6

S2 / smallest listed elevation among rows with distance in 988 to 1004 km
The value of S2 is 45.52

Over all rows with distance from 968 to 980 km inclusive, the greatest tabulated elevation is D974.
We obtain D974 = 46.69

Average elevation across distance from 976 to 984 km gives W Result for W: 46.1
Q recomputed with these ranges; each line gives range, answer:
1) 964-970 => 46.6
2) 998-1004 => 46.5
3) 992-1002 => 46.1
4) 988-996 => 46.3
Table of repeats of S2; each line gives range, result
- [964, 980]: 45.02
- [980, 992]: 45.51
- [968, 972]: 45.91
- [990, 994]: 46.57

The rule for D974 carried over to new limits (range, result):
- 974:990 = 47.66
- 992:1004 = 47.08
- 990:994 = 46.94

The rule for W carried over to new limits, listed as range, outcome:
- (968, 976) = 46.2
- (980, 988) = 46.4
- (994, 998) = 45.8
